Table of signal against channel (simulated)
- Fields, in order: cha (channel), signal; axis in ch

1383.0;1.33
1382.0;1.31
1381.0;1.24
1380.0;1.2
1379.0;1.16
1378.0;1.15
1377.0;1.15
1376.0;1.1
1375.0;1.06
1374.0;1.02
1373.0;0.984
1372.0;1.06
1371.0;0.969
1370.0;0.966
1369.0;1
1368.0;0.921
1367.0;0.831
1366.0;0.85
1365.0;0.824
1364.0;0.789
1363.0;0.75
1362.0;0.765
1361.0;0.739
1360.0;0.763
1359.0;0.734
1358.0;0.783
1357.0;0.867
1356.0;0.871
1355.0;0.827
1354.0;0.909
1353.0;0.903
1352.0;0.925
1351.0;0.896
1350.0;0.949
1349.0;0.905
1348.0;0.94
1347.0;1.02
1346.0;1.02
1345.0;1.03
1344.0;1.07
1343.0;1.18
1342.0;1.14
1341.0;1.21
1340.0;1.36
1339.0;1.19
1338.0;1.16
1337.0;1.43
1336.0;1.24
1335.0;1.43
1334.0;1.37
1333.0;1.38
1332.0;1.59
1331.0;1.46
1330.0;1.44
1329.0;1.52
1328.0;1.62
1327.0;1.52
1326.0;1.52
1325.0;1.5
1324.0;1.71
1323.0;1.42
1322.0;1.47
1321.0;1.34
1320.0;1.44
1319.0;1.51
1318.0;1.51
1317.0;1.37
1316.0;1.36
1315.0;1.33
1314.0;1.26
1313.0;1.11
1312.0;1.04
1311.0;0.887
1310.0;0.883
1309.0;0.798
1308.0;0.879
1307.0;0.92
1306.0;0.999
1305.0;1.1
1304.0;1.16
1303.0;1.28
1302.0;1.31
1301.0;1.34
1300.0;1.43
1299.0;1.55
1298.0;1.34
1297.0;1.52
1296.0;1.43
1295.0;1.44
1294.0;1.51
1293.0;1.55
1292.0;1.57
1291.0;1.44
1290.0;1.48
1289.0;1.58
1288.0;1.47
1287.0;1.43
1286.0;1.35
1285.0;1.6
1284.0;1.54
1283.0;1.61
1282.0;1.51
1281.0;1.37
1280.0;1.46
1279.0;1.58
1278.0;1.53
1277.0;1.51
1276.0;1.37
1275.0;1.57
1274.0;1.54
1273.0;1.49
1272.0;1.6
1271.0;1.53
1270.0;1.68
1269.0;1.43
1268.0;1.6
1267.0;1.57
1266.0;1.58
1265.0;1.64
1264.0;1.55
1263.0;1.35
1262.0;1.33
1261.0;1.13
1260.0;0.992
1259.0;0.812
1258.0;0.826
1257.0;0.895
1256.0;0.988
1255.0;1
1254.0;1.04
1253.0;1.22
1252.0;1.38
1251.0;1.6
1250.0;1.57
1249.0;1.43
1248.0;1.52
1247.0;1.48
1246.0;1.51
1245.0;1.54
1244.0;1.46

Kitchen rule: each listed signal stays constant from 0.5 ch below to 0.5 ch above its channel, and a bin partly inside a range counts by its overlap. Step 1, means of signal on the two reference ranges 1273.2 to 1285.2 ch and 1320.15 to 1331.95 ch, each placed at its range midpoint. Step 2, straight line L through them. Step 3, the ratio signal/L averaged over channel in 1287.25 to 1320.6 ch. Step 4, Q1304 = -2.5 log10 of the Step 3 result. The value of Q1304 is 0.16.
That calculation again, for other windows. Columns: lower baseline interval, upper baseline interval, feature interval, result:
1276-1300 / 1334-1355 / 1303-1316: 0.26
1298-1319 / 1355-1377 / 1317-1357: -0.19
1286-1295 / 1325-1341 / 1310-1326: 0.08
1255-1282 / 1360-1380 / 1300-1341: -0.13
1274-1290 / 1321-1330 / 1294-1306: 0.12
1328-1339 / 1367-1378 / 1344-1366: 0.34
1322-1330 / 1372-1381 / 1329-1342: 0.08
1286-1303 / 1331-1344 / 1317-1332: -0.11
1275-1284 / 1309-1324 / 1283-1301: -0.04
